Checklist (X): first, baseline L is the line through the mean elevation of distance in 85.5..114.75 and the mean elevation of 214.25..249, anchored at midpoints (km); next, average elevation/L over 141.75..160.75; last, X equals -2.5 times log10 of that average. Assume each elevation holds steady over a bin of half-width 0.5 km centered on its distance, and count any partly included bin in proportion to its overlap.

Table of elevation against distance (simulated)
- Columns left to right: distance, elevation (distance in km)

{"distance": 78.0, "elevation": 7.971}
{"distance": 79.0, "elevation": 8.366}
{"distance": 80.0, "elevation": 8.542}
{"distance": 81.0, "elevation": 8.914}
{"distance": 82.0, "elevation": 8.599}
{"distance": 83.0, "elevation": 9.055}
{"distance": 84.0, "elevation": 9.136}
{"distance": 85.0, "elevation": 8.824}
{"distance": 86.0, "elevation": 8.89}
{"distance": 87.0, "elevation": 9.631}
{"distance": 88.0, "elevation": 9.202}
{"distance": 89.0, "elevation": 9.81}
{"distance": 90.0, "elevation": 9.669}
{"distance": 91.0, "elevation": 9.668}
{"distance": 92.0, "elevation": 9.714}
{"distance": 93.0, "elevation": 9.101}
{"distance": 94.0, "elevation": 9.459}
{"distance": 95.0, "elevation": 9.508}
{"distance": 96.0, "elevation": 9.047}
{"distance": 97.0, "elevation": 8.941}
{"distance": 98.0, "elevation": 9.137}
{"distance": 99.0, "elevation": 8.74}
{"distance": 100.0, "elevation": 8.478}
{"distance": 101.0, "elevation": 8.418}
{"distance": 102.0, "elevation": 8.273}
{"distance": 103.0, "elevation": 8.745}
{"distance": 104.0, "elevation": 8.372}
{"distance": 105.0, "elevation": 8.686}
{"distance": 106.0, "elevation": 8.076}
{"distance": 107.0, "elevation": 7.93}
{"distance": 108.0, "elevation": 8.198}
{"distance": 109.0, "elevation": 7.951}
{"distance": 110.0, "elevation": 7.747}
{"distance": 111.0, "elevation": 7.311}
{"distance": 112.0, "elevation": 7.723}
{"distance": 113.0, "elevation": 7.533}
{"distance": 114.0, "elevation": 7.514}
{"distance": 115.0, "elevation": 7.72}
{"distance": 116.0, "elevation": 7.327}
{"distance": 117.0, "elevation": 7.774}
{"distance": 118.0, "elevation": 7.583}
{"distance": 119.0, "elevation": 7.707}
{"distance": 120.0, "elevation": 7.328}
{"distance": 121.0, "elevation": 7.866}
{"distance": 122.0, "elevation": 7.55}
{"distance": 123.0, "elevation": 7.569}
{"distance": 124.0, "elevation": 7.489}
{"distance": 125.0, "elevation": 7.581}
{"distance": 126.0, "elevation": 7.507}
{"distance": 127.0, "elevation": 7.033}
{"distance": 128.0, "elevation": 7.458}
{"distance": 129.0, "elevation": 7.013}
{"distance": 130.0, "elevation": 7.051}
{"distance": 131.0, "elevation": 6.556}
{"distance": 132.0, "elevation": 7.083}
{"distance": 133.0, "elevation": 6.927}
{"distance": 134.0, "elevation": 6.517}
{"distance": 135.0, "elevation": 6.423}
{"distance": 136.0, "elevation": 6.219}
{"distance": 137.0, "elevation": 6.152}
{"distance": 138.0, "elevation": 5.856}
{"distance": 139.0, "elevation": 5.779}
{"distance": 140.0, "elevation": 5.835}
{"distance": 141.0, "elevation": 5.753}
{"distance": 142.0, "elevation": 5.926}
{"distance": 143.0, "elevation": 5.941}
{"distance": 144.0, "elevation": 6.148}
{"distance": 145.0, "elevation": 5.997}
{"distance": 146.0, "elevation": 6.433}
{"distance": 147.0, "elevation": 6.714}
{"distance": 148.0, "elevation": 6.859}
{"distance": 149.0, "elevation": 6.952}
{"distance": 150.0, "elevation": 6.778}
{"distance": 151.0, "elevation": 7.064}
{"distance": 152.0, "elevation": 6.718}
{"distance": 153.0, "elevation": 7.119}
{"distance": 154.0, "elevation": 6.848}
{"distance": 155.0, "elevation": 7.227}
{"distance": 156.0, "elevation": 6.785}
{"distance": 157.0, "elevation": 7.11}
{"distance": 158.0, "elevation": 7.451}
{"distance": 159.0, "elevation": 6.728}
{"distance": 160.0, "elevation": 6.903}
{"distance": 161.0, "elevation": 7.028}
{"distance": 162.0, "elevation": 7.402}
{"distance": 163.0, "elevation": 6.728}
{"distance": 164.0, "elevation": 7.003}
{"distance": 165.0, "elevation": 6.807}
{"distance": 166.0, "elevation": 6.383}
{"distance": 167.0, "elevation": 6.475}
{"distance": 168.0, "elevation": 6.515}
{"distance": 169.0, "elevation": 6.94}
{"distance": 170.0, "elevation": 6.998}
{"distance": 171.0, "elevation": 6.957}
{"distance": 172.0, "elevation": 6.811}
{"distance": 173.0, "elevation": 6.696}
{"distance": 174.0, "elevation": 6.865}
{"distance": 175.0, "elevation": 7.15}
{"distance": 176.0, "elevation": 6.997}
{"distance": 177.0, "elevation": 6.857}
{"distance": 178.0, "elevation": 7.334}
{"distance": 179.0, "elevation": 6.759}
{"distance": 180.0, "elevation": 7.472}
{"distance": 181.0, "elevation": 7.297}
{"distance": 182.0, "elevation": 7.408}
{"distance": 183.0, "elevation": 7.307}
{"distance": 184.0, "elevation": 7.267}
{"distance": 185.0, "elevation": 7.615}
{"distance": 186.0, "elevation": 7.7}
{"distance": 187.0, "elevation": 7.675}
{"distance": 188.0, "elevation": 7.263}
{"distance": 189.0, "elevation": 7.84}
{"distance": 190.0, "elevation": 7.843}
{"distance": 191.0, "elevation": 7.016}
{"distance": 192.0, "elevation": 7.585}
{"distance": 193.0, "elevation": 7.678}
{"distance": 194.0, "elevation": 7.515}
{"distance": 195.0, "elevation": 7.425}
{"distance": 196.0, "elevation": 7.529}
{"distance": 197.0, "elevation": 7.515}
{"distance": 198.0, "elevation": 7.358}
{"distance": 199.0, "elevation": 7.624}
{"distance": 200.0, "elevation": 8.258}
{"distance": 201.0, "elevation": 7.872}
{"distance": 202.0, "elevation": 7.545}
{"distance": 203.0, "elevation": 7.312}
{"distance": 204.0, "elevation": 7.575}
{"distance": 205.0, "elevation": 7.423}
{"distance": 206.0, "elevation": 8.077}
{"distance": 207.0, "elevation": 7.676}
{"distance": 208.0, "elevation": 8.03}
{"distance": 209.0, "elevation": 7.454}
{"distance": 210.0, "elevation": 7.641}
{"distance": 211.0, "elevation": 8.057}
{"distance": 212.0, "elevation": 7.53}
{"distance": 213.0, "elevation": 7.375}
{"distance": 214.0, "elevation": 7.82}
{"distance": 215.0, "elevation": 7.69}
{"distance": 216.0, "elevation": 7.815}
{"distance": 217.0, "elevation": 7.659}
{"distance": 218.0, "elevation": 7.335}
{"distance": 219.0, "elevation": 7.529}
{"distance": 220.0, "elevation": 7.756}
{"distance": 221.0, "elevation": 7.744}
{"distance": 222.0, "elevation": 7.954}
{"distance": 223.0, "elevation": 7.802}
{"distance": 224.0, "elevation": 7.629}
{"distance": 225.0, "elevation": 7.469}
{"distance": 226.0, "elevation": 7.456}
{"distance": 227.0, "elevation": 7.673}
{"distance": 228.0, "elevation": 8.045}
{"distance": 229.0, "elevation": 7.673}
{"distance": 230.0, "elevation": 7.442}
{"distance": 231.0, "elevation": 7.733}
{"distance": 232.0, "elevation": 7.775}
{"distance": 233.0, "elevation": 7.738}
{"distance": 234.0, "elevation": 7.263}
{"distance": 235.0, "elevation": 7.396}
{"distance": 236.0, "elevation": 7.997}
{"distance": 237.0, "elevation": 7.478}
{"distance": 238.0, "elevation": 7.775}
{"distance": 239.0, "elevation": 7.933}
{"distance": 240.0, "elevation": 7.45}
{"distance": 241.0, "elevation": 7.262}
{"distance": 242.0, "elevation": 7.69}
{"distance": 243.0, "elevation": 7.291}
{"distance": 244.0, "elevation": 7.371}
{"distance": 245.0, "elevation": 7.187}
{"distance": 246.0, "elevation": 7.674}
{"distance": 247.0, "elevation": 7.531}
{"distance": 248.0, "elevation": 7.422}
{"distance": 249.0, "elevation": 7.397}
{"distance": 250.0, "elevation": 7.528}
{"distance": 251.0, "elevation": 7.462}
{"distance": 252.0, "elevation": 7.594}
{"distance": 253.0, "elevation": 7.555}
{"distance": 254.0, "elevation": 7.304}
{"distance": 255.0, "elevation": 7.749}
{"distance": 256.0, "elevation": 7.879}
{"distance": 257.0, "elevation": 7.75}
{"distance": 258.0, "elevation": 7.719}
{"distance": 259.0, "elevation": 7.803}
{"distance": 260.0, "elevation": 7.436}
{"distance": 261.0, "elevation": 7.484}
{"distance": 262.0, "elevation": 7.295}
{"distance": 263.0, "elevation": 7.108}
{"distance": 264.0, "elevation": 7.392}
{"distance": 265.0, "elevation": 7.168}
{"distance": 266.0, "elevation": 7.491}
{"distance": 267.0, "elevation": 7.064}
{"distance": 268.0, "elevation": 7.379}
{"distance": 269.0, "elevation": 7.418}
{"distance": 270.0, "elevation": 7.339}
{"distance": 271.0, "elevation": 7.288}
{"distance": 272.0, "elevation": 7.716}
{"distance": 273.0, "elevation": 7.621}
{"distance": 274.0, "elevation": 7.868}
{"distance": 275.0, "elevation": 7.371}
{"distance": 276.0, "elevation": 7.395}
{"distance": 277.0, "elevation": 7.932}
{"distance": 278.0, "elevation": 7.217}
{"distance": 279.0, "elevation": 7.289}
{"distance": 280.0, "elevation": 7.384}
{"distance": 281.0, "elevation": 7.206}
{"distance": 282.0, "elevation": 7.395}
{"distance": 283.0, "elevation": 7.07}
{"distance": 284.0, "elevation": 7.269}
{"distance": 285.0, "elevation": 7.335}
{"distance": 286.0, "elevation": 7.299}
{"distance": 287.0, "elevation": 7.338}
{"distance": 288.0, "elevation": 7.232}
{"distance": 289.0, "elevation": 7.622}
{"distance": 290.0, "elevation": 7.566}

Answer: 0.22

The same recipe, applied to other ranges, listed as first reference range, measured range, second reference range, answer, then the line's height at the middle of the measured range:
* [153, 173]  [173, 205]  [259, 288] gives -0.06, 7.01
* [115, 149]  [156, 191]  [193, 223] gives 0.03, 7.28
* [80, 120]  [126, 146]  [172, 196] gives 0.24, 8.02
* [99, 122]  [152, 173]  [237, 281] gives 0.13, 7.77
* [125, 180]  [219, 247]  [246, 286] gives -0.05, 7.25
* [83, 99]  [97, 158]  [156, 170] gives 0.12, 8.07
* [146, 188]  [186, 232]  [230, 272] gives -0.06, 7.26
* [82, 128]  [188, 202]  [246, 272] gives 0.03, 7.84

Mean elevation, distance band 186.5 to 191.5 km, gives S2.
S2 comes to 7.53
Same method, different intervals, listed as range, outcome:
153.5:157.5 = 6.99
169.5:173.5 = 6.87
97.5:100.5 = 8.79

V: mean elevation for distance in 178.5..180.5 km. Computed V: 7.12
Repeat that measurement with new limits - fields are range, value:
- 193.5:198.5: 7.47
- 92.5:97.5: 9.21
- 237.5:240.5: 7.72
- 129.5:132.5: 6.9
